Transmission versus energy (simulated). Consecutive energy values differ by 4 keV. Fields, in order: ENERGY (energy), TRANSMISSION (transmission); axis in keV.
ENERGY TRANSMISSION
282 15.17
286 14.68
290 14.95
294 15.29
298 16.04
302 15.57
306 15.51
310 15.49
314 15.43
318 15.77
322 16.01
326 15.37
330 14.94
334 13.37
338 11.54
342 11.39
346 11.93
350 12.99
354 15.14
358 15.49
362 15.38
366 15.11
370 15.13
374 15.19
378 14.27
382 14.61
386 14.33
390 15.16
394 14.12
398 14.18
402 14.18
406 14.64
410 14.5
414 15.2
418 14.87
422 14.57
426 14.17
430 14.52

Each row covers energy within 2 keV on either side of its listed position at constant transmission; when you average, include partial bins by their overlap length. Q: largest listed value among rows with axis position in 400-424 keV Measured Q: 15.2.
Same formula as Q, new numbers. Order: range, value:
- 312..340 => 16.01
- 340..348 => 11.93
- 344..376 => 15.49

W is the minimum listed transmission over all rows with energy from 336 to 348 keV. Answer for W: 11.39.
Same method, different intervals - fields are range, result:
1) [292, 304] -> 15.29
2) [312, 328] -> 15.37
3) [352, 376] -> 15.11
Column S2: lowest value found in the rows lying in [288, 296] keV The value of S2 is 14.95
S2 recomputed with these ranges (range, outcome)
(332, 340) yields 11.54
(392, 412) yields 14.12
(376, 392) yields 14.27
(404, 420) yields 14.5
